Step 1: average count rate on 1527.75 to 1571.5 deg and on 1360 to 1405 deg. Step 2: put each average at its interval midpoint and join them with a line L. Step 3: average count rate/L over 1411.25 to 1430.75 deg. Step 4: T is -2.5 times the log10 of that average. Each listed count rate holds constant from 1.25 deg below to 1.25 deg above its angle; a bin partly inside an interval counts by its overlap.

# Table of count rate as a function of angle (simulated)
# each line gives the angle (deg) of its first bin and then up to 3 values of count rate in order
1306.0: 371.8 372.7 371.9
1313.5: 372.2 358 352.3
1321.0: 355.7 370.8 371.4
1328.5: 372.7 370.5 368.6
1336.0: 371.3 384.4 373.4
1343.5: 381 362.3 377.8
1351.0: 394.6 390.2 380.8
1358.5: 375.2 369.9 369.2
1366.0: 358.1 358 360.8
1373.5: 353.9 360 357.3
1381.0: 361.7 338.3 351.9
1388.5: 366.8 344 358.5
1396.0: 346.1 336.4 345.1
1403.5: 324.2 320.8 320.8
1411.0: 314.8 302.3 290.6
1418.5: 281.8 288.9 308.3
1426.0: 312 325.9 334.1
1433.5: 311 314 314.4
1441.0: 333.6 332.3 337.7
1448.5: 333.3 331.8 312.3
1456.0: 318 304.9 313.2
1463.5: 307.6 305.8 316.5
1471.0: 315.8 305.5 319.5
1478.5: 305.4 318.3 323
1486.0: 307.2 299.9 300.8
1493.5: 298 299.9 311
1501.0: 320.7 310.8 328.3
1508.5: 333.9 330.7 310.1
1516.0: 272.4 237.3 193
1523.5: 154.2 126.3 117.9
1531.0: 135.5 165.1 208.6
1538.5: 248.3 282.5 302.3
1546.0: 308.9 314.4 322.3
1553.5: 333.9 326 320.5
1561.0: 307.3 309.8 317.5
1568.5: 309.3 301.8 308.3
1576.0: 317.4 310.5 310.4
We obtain 0.11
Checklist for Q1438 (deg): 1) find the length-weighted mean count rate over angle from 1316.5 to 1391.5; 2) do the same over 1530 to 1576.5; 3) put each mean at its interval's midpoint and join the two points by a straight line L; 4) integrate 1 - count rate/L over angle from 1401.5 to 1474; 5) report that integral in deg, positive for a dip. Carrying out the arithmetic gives 3.8 deg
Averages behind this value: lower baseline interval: 367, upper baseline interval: 287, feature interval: 315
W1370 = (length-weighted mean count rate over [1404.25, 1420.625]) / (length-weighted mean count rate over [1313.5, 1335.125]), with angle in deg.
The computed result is 0.8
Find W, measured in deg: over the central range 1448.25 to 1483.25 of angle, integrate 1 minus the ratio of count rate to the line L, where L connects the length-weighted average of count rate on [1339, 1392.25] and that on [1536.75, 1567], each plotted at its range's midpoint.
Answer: 2.0 deg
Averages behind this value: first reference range 366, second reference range 306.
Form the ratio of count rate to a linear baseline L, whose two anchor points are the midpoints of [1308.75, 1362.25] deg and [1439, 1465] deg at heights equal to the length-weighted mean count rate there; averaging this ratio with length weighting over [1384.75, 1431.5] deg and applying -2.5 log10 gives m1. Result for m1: 0.05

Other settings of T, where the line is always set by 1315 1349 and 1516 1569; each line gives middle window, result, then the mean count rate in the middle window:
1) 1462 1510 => -0.100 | 312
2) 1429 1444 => -0.037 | 323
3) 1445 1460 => -0.067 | 323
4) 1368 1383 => -0.038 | 358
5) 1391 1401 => -0.039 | 346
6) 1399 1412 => 0.010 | 326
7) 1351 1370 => -0.058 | 373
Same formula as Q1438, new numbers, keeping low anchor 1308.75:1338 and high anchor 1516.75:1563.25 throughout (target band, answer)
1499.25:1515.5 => -3.4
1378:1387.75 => -0.5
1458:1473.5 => -1.2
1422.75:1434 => -0.4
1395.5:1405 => -0.4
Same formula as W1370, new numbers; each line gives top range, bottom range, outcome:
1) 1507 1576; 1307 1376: 0.72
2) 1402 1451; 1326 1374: 0.85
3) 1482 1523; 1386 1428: 0.92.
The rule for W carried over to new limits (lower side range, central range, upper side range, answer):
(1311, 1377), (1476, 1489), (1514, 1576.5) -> -0.7 deg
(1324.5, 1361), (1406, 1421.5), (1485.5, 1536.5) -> 1.1 deg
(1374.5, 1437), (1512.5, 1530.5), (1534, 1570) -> 6.3 deg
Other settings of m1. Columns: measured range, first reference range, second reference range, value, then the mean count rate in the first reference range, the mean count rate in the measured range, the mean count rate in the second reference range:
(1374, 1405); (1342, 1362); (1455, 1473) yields 0.023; 379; 349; 311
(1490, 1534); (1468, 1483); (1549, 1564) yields 0.240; 314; 254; 320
